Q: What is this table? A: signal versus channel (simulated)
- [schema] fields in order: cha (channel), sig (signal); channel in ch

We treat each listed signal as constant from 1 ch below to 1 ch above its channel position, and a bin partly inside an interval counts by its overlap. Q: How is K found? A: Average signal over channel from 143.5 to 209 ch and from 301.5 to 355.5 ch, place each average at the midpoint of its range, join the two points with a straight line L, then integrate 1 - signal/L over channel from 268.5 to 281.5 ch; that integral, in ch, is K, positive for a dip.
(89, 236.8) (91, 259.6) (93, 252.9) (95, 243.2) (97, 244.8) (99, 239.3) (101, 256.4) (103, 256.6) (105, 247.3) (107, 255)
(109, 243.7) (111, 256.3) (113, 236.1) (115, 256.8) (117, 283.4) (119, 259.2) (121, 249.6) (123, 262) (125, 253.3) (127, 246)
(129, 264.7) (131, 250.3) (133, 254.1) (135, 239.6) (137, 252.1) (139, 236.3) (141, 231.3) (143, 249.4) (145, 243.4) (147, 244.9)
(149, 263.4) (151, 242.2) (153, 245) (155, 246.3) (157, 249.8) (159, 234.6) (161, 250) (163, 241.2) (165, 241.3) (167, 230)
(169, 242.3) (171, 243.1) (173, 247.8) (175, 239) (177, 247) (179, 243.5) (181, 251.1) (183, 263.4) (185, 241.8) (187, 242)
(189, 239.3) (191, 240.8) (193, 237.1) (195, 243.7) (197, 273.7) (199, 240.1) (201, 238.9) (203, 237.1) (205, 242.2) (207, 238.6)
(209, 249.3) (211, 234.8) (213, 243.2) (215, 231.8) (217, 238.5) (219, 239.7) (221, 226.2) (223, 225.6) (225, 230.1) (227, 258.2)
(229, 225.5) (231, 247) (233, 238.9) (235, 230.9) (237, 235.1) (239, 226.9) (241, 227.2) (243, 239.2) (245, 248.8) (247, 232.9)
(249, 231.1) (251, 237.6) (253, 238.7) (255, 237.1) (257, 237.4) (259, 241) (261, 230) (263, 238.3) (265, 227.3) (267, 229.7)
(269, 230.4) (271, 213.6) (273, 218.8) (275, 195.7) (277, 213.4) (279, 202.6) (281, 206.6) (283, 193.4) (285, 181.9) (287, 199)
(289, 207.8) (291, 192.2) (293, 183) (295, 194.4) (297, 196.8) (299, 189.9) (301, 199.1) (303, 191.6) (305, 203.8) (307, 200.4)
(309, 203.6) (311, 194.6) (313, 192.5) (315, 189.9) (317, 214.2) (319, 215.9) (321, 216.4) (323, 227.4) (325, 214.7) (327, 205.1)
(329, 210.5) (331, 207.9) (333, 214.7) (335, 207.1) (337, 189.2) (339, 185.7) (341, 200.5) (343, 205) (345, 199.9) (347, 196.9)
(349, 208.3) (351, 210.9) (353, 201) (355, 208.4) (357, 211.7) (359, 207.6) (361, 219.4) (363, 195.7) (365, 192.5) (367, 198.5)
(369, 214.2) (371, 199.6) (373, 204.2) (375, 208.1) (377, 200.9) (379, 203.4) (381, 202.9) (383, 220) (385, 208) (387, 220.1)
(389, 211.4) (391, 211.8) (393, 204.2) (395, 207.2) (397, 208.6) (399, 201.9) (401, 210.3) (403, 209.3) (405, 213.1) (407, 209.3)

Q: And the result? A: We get 0.4 ch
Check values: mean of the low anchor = 245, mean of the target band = 211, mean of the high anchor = 204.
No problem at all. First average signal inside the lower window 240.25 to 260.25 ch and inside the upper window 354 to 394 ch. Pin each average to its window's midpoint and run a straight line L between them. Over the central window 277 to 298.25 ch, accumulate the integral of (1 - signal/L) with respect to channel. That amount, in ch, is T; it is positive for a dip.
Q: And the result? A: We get 2.9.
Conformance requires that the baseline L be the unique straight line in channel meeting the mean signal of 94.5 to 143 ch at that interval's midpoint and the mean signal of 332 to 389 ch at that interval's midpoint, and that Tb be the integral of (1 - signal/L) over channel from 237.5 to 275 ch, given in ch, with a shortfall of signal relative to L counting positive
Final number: -1.1 ch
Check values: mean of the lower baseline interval 251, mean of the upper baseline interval 205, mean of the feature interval 232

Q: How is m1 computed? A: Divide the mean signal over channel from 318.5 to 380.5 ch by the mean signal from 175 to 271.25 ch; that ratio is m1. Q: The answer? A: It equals 0.9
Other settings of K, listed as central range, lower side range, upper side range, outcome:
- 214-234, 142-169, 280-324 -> -1.12 ch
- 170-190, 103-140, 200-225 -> -0.27 ch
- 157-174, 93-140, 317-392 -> 0.04 ch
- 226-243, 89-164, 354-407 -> -0.35 ch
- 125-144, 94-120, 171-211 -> 0.18 ch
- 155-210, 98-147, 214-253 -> -0.36 ch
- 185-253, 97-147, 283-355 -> -3.66 ch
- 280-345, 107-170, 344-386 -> 4.27 ch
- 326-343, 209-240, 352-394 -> 0.93 ch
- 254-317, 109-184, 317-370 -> 3.24 ch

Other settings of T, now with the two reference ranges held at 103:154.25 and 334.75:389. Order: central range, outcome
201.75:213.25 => -0.3 ch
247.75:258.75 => -0.5 ch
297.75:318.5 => 1.6 ch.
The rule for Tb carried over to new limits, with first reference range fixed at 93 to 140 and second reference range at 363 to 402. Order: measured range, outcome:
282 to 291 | 1.1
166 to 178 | 0.0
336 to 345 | 0.8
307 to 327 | 0.9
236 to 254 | -0.4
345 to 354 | 0.4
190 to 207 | -0.4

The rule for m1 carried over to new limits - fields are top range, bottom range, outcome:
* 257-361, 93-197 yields 0.83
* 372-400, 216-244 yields 0.89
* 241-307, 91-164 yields 0.86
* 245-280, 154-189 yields 0.93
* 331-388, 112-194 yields 0.83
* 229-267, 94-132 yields 0.93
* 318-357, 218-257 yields 0.88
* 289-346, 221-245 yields 0.86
